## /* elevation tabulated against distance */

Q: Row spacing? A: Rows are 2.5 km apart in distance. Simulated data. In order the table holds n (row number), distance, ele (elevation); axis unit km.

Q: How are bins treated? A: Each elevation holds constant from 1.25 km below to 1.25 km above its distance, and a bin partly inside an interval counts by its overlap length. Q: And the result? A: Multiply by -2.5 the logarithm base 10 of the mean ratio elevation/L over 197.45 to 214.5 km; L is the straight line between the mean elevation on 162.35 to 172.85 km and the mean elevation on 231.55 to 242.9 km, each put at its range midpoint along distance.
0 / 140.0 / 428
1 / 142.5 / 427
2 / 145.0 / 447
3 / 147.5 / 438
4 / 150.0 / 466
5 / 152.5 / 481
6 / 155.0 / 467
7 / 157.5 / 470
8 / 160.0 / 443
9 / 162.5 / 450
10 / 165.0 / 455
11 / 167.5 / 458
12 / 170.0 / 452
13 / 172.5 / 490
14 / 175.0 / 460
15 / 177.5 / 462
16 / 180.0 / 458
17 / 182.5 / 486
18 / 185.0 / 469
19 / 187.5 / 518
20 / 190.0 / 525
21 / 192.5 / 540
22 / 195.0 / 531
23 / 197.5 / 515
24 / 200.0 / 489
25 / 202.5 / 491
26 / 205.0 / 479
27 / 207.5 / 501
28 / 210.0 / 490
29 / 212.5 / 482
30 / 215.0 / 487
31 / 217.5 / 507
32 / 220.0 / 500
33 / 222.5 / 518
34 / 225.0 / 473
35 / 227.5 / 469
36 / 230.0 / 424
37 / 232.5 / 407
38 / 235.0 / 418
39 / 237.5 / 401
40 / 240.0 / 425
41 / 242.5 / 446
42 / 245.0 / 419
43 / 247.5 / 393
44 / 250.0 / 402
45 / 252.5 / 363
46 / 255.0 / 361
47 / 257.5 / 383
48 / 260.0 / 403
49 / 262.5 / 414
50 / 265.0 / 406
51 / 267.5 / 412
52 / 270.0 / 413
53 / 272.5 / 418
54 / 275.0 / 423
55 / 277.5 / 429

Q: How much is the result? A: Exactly -0.13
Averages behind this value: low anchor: 460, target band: 491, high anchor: 418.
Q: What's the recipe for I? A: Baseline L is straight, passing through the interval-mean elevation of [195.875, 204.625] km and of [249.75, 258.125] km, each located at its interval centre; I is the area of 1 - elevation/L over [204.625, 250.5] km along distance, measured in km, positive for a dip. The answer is -2.1 km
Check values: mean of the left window 498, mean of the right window 374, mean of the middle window 455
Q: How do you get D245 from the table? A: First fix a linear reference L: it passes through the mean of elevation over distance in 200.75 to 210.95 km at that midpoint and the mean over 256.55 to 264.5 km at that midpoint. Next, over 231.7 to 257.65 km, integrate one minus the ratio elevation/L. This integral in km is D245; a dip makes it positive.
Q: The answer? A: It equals 1.5 km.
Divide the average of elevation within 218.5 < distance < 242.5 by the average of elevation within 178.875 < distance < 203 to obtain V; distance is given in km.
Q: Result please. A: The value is 0.9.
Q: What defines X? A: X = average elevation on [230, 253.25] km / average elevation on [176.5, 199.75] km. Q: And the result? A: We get 0.82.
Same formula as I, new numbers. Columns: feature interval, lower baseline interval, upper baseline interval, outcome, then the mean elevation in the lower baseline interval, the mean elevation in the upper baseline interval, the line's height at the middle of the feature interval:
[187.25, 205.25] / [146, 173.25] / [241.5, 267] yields -3.1 km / 460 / 399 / 437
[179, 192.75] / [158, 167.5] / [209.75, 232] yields -1.0 km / 452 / 480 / 463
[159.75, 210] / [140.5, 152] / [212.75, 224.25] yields -1.0 km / 446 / 500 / 475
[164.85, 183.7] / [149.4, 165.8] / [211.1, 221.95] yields 0.2 km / 462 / 495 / 471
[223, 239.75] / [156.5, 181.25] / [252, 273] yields -0.7 km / 460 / 397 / 418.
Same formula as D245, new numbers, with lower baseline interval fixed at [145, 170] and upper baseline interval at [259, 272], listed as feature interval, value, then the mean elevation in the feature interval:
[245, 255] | 0.7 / 387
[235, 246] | 0.0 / 422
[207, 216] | -1.1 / 489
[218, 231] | -1.6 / 480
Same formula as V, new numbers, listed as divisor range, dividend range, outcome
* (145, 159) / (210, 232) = 1.04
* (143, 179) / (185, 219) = 1.10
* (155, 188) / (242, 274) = 0.86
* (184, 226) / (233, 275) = 0.81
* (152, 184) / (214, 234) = 1.02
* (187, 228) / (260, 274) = 0.82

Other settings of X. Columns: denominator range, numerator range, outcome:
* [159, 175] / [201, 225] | 1.08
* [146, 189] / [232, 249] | 0.89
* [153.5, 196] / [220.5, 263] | 0.88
